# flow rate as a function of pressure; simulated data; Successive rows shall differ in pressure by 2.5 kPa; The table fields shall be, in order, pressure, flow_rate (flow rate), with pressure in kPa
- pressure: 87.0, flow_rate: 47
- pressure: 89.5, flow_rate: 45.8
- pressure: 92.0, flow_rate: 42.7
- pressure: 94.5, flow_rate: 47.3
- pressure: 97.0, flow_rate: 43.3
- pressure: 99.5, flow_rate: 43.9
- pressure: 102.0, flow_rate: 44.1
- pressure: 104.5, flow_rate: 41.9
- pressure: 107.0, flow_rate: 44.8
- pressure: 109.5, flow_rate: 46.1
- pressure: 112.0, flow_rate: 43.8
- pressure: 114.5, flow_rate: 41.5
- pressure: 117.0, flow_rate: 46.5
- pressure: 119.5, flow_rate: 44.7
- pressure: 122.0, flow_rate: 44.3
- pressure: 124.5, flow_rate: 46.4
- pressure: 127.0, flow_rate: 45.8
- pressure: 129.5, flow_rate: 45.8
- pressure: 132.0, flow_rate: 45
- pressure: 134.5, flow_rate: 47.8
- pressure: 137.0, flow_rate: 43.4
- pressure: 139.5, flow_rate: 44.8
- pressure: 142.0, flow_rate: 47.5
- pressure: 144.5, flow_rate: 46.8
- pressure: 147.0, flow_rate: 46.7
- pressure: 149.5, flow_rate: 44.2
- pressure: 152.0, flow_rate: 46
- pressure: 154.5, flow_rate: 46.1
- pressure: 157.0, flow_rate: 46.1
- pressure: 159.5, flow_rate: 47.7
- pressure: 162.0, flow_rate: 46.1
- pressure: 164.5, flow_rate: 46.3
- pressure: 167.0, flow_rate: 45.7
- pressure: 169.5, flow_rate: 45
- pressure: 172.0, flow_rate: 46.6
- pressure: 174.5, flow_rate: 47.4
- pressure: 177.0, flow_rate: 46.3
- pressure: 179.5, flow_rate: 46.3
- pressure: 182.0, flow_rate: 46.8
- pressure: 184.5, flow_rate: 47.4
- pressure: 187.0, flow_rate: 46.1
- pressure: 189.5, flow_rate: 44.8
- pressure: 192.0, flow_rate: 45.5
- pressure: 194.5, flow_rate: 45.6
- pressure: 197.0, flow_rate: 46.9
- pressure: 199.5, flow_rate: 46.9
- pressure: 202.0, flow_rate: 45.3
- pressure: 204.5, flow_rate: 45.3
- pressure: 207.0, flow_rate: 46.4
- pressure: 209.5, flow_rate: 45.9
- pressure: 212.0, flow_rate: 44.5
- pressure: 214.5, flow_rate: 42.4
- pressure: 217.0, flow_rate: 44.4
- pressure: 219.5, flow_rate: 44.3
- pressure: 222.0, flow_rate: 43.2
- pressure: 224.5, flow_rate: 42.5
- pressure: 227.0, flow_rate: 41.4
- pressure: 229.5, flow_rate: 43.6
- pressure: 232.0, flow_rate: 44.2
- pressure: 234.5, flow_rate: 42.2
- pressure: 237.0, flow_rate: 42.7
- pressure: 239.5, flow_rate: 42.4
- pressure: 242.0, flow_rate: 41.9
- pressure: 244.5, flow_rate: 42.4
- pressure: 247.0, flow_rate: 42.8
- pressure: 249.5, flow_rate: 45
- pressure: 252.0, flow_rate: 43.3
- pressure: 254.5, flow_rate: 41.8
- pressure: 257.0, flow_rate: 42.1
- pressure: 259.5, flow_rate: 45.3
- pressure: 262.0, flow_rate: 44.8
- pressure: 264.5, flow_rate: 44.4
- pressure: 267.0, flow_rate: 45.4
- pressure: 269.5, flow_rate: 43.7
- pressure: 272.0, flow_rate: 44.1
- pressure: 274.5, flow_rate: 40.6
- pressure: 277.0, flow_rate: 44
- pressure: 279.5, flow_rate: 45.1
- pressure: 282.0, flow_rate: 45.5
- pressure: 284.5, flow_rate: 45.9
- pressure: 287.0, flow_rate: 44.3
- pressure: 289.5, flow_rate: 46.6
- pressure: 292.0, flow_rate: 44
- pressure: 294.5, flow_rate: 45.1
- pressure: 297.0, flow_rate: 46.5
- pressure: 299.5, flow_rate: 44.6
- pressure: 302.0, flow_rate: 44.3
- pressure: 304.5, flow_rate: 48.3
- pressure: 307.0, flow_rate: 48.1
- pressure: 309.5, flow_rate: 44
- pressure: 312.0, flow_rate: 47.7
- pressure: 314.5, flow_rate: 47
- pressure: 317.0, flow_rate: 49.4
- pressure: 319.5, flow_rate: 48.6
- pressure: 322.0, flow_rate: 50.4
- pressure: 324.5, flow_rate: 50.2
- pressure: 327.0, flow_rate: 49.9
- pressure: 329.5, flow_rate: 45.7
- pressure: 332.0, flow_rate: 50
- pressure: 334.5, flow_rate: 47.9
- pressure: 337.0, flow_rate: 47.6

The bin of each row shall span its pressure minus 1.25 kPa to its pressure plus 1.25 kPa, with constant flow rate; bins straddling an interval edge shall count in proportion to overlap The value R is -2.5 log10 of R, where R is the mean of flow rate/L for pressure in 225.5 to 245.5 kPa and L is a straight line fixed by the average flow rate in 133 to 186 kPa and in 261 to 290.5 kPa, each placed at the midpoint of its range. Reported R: 0.06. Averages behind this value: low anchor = 46.2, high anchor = 44.5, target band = 42.6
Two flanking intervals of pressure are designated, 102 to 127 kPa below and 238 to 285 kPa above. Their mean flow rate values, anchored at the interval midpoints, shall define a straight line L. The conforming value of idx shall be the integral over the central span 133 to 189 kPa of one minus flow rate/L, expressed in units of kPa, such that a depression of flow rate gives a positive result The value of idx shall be -2.50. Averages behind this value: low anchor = 44.5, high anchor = 43.7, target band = 46.2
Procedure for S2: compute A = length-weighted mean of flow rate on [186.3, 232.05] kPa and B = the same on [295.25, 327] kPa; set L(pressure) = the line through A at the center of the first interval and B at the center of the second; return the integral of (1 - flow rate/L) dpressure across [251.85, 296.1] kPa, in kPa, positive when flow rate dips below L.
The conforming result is 2.1 kPa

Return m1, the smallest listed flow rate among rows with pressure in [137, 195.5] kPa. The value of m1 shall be 43.4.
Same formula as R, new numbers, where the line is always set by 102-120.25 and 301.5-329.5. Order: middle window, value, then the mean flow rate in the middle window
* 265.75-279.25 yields 0.08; 43.7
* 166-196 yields -0.02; 46.1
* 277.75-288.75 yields 0.05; 45.2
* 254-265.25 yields 0.08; 43.8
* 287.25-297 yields 0.05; 45.3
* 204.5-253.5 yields 0.07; 43.5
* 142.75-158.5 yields -0.03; 46.1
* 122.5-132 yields -0.03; 45.7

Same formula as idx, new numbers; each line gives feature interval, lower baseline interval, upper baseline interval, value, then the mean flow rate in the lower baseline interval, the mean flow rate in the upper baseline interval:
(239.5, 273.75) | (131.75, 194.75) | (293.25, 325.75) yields 2.4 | 46.1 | 47.2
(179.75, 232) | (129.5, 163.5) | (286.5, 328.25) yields 1.6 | 46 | 47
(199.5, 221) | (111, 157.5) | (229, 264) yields -0.5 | 45.4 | 43.2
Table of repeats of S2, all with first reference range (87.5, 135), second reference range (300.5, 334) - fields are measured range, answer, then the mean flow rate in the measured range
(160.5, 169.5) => -0.06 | 45.9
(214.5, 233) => 1.28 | 43.3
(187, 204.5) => 0.11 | 45.8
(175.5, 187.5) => -0.20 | 46.6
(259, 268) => 0.42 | 44.9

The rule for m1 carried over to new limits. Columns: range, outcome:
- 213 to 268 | 41.4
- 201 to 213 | 44.5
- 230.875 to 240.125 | 42.2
